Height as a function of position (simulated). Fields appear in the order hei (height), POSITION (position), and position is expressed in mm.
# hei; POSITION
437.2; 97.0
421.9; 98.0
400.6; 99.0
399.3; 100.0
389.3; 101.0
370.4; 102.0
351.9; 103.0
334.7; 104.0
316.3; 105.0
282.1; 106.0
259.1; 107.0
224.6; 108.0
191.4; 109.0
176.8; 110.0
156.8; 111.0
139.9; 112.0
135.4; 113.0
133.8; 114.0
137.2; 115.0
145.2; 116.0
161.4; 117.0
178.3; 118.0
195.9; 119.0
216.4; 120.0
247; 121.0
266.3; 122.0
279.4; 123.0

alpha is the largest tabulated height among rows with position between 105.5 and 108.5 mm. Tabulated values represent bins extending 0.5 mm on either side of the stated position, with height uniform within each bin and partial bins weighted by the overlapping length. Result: 282.1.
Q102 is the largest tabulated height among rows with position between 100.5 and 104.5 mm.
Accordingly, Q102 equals 389.3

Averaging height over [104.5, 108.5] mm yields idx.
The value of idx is 271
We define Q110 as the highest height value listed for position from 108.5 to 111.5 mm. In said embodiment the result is 191.4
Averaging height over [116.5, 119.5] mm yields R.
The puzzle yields 179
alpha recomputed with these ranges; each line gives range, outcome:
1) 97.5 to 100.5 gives 421.9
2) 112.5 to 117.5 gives 161.4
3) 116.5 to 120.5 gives 216.4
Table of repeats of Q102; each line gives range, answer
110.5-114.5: 156.8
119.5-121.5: 247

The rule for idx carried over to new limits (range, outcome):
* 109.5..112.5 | 158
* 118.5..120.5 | 206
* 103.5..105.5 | 326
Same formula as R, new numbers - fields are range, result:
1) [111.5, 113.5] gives 138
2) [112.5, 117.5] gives 143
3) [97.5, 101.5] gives 403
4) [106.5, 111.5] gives 202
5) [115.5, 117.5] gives 153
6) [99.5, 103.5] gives 378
